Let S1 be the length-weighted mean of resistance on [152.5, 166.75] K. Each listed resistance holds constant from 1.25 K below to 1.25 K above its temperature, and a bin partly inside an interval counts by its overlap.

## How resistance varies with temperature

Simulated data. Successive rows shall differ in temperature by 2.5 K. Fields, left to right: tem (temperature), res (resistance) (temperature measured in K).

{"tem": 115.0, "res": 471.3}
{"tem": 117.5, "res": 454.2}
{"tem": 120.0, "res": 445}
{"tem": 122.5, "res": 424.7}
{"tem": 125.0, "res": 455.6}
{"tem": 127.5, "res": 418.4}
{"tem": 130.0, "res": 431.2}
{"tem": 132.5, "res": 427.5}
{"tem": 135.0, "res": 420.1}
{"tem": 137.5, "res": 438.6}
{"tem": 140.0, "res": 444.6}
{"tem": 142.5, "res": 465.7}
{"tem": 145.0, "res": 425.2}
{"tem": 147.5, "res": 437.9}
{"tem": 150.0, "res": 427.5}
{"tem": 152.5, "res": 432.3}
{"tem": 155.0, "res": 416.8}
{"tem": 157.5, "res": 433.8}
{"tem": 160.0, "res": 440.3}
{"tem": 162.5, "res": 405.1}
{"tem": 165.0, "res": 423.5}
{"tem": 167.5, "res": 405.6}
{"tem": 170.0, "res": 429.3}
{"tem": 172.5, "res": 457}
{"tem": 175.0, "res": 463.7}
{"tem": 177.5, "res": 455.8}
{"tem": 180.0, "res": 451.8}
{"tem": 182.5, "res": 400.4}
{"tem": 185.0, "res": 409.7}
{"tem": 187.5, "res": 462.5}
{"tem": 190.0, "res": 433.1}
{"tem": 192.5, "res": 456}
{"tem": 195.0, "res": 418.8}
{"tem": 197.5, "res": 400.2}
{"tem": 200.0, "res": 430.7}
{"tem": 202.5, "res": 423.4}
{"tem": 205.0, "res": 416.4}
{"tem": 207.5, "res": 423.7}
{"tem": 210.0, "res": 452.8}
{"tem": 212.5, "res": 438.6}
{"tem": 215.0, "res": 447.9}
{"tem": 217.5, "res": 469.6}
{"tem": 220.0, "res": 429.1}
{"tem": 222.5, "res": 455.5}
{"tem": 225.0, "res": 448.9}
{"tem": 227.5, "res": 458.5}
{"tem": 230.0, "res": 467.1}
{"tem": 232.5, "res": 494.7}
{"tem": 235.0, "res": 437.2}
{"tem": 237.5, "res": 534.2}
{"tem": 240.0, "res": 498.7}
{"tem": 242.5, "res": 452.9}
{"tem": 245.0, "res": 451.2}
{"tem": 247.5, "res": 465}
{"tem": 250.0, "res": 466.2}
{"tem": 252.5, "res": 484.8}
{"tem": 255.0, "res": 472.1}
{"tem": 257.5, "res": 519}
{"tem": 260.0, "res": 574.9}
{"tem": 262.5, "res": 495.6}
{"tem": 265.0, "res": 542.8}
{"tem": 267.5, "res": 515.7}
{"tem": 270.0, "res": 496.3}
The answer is 424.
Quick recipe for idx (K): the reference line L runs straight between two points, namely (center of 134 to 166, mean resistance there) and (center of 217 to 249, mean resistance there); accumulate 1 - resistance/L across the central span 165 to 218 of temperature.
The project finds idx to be 1.7 K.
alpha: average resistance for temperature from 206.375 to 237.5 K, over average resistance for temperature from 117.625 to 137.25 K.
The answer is 1.05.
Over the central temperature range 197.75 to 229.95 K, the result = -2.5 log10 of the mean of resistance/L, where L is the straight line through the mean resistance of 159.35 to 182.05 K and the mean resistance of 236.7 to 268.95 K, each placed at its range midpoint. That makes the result 0.06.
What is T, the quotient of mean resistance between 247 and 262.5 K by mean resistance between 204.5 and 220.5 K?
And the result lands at 1.1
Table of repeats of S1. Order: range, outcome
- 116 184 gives 435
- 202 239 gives 454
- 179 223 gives 434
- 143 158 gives 431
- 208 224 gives 448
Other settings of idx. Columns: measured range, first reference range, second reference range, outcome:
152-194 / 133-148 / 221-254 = 1.4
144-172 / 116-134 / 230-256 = 1.3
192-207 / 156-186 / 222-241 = 1.0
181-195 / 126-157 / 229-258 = 0.7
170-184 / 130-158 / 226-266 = 0.2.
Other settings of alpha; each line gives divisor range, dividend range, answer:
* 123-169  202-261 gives 1.08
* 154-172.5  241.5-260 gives 1.13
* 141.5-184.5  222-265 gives 1.12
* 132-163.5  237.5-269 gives 1.15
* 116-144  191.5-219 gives 0.99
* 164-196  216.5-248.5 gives 1.07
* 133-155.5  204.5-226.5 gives 1.02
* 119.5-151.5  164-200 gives 1.00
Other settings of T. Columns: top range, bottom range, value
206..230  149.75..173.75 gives 1.05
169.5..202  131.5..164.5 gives 1.01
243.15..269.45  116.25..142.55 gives 1.14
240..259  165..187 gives 1.10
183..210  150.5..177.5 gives 0.99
